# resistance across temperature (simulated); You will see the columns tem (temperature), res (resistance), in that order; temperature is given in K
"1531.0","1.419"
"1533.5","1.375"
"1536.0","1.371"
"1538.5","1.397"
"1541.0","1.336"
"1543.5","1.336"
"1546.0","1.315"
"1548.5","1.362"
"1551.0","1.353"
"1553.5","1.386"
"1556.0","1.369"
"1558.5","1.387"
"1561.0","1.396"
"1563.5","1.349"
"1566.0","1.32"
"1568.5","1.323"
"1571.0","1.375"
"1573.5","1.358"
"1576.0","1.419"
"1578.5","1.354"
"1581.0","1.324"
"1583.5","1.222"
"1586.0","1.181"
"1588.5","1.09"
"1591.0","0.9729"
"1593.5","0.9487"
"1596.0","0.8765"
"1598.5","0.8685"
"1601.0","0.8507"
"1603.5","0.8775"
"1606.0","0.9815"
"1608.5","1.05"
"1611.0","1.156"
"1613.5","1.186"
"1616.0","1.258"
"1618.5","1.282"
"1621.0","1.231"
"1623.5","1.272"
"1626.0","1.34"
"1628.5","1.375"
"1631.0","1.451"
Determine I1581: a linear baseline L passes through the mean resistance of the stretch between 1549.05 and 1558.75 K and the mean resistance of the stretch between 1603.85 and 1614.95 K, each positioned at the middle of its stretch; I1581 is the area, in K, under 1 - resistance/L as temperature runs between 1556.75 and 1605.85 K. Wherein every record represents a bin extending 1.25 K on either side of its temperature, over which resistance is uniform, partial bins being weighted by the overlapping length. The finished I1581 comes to 2.1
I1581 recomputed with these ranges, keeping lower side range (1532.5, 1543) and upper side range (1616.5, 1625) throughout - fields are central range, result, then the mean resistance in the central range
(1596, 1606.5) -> 3.3 K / 0.886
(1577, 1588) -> 0.4 K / 1.26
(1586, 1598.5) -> 3.0 K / 0.983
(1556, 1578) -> -0.6 K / 1.37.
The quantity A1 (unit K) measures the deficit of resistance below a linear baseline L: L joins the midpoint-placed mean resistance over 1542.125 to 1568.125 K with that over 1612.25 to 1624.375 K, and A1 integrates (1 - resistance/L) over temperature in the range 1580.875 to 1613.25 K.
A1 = 6.5 K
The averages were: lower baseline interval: 1.36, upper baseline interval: 1.24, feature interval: 1.03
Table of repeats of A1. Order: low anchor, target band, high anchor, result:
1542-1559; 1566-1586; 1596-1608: -3.5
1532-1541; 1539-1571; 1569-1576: 0.4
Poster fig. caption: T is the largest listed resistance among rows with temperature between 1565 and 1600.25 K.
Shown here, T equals 1.419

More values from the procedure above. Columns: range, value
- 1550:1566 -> 1.396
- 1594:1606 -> 0.9815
